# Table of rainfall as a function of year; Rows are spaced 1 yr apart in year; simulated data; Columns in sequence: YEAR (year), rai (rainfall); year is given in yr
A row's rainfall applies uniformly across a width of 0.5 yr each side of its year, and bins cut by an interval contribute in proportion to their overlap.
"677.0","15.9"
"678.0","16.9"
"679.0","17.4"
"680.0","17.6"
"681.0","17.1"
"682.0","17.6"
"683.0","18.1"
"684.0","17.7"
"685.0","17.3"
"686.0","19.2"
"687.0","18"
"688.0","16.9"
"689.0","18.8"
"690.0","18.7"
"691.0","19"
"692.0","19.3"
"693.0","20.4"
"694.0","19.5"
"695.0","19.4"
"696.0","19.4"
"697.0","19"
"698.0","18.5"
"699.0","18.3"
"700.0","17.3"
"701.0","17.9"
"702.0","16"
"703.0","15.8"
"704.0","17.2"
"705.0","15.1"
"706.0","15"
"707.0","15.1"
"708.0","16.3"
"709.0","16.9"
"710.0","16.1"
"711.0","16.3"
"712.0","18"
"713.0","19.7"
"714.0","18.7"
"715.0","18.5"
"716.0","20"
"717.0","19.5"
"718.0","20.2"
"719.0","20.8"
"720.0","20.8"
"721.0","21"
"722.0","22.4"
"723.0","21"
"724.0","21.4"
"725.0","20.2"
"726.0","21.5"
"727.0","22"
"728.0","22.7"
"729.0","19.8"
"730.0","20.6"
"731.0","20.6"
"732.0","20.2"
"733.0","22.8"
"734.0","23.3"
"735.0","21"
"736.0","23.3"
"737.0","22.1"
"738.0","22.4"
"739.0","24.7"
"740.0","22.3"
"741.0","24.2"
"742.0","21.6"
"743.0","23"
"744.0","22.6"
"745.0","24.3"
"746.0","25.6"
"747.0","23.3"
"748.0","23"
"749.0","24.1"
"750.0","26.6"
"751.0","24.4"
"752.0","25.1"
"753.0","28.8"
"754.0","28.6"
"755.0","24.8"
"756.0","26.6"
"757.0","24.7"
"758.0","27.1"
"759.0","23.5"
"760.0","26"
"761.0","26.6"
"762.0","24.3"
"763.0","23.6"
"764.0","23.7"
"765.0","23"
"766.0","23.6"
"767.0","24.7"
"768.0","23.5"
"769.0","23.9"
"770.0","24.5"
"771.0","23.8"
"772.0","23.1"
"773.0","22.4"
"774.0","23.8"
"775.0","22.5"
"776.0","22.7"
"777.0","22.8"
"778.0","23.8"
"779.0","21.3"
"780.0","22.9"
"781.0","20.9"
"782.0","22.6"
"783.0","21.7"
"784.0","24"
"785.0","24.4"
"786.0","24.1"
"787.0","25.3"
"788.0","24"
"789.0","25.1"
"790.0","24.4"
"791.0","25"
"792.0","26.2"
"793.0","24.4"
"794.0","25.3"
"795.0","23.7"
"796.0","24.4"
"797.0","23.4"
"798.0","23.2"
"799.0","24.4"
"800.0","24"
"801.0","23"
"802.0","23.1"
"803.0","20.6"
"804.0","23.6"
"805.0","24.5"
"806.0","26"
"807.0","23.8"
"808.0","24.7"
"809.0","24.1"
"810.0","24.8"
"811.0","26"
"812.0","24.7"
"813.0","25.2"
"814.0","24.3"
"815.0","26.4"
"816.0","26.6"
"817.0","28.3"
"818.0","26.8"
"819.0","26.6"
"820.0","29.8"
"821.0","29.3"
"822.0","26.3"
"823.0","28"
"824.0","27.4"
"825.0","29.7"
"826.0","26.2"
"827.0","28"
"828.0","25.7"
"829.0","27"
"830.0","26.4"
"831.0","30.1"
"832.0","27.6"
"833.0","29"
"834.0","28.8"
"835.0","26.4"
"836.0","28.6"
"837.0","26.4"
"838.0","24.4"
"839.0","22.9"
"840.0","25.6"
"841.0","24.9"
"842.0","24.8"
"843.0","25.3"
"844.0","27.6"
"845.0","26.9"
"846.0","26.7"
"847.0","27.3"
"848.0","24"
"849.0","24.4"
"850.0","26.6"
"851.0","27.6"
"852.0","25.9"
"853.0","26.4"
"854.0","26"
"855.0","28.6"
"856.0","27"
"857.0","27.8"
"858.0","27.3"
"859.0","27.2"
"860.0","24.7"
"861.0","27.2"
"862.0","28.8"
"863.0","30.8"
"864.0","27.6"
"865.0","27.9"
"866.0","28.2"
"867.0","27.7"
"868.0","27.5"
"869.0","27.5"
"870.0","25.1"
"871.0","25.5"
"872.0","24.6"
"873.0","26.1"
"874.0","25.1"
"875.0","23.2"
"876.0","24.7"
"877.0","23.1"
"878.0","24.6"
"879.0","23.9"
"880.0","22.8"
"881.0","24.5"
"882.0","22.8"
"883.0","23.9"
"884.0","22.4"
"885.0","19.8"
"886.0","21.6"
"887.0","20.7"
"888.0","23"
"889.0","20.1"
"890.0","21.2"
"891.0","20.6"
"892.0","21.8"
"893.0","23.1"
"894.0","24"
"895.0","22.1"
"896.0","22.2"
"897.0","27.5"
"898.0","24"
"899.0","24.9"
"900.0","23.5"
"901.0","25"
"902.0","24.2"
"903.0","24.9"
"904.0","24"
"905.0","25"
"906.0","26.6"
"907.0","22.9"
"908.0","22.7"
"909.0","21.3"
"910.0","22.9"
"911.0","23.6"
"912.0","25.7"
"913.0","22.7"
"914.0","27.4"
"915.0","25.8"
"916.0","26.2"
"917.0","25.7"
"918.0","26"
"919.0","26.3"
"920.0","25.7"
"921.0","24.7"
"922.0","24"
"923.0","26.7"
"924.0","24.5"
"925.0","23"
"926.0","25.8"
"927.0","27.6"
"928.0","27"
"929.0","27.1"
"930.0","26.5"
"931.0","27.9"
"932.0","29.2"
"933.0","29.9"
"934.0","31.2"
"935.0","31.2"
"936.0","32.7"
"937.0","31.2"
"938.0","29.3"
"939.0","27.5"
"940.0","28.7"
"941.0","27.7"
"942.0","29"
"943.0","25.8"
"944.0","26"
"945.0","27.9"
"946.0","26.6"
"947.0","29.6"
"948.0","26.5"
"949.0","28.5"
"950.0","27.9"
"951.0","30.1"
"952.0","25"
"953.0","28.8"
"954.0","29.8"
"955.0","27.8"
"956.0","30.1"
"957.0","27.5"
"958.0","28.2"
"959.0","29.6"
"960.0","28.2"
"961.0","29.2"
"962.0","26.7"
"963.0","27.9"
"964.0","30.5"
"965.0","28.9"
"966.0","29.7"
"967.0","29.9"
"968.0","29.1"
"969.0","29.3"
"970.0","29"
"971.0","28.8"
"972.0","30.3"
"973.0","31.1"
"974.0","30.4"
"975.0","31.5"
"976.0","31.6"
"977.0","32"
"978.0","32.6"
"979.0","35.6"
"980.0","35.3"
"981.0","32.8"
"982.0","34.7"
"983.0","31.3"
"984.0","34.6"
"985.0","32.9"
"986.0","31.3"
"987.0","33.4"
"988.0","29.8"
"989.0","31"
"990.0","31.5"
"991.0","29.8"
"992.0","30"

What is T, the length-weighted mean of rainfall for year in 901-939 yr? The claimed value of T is 26.2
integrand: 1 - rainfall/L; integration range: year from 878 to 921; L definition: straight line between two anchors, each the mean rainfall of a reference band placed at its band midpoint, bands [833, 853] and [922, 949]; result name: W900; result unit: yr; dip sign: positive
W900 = 5.5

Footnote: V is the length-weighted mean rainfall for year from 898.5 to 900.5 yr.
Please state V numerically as 24.2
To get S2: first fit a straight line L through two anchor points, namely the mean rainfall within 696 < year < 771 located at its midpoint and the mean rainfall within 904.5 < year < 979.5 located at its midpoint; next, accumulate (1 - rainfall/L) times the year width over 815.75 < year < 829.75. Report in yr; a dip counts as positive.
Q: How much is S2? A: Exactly -1.9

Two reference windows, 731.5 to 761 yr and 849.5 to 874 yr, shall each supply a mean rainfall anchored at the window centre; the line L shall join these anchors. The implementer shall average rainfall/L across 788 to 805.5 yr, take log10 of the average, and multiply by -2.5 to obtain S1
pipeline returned 0.06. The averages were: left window 24.2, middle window 24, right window 27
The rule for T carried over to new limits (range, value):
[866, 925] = 24.2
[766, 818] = 24.1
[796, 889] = 25.7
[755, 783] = 23.8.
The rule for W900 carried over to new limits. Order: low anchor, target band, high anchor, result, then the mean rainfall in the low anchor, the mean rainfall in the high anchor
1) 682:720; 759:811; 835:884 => -3.8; 18.1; 26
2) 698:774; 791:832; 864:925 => -4.8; 21.8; 24.3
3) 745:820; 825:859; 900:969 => -1.6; 24.4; 27.1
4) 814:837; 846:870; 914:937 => 0.3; 27.6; 27.1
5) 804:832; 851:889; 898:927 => 0.2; 26.5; 24.7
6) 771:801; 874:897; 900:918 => 1.5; 23.6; 24.5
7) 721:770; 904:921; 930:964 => 1.8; 23.5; 28.6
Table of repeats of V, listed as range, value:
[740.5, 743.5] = 22.9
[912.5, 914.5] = 25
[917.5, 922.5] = 25.3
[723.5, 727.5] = 21.3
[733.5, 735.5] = 22.1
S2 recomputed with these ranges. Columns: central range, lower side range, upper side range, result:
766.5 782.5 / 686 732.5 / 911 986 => -1.1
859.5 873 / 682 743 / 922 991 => -0.7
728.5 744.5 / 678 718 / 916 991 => -2.1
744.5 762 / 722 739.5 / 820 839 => -1.8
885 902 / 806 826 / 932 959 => 3.1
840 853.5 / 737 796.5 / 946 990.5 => 0.3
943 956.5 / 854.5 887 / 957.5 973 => 0.3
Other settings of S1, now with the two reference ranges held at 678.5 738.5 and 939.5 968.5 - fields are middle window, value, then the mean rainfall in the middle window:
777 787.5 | -0.058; 23.1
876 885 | 0.098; 23.4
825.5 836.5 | -0.166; 27.6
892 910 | 0.105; 23.9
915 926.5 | 0.071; 25.3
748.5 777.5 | -0.164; 24.6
